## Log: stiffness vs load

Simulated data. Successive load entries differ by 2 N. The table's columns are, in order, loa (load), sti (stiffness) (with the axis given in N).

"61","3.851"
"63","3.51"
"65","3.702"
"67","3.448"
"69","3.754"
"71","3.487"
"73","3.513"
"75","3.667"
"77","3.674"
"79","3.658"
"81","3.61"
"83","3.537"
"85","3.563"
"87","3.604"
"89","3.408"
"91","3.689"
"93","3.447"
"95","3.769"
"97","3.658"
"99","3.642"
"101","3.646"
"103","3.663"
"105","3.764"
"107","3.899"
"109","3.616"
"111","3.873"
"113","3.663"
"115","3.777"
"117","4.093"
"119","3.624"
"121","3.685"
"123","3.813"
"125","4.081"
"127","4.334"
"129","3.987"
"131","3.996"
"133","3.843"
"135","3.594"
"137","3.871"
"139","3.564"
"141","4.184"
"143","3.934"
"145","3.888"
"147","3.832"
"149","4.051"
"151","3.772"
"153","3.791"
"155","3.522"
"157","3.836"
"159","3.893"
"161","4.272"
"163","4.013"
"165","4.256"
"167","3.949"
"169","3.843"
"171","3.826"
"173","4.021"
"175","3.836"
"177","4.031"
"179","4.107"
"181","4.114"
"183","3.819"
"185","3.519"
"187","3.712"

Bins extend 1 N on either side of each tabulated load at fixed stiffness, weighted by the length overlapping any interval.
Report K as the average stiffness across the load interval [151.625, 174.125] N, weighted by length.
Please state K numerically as 3.93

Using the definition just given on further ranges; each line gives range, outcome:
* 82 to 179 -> 3.82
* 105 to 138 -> 3.86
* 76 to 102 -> 3.61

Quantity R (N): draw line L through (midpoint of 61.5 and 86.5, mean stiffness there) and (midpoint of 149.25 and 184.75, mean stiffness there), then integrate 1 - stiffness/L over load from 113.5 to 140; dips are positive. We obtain -0.5 N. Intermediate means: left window 3.6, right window 3.93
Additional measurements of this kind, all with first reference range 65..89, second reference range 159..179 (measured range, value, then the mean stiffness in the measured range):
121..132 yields -0.6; 4.01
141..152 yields -0.1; 3.92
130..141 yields 0.1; 3.81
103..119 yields -0.2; 3.79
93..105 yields 0.1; 3.66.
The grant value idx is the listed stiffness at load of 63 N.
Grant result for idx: 3.51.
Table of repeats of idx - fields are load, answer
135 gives 3.594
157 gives 3.836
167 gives 3.949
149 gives 4.051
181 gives 4.114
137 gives 3.871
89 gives 3.408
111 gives 3.873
